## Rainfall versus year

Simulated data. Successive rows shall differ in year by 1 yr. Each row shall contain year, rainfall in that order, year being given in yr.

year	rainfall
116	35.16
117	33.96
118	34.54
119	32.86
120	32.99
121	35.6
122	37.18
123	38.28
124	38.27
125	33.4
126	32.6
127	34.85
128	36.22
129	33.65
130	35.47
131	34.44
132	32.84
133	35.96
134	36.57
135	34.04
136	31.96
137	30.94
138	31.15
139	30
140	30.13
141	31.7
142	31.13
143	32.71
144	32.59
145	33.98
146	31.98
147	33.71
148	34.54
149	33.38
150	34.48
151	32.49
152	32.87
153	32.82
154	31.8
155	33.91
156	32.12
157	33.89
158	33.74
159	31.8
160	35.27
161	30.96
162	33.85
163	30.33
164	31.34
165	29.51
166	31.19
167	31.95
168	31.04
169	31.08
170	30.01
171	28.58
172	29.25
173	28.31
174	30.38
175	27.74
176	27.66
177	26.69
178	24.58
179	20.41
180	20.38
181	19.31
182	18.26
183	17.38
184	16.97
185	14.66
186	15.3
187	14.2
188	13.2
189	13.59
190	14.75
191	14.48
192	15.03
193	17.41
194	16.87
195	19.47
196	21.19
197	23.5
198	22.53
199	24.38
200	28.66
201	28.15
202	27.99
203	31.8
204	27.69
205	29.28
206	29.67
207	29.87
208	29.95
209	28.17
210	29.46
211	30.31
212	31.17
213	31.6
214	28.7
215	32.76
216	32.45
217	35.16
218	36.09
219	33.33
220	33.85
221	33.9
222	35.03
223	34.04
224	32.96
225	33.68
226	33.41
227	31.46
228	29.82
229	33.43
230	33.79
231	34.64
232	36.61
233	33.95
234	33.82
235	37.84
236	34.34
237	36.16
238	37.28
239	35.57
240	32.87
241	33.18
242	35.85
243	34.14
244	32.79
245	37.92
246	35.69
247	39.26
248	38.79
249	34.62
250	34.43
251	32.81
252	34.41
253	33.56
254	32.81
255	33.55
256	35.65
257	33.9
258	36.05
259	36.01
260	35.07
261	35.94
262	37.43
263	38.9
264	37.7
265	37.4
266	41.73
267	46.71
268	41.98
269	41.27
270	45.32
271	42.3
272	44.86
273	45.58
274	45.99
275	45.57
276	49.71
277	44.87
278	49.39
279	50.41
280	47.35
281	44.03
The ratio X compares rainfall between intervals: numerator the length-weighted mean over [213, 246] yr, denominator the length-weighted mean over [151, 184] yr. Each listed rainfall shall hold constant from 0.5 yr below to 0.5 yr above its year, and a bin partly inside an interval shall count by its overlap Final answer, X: 1.18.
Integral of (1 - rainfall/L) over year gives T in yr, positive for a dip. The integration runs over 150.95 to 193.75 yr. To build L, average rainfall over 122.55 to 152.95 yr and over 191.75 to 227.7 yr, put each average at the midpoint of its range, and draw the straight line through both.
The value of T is 7.9 yr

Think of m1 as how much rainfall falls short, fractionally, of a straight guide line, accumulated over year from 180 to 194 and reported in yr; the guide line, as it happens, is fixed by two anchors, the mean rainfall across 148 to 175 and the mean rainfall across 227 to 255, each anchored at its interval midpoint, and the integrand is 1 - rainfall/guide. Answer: 7.2 yr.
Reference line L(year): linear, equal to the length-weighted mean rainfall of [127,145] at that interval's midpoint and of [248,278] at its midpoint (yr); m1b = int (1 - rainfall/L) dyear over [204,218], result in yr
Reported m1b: 2.30 yr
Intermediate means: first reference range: 33.1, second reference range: 39.3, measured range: 30.7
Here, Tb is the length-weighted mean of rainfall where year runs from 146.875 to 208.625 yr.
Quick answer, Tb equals 26.4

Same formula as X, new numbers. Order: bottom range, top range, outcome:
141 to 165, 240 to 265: 1.08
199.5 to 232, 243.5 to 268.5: 1.15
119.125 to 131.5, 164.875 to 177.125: 0.84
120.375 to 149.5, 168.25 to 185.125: 0.73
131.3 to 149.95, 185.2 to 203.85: 0.62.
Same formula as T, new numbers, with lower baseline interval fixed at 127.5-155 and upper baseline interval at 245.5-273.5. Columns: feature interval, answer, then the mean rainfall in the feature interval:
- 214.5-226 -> 0.8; 33.9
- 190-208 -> 5.9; 23.9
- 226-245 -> 1.3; 34.4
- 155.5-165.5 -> 0.5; 32.3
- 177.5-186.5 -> 4.2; 18.6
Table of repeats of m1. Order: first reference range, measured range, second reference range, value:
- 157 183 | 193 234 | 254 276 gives 4.5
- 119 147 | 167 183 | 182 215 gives 0.5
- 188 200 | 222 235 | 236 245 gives -1.3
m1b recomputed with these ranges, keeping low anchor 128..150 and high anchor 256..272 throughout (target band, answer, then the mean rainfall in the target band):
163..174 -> 1.4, 30.2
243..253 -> 0.8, 35.5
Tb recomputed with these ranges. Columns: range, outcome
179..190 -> 16.4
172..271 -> 30.4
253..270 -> 37.7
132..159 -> 32.8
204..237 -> 32.6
